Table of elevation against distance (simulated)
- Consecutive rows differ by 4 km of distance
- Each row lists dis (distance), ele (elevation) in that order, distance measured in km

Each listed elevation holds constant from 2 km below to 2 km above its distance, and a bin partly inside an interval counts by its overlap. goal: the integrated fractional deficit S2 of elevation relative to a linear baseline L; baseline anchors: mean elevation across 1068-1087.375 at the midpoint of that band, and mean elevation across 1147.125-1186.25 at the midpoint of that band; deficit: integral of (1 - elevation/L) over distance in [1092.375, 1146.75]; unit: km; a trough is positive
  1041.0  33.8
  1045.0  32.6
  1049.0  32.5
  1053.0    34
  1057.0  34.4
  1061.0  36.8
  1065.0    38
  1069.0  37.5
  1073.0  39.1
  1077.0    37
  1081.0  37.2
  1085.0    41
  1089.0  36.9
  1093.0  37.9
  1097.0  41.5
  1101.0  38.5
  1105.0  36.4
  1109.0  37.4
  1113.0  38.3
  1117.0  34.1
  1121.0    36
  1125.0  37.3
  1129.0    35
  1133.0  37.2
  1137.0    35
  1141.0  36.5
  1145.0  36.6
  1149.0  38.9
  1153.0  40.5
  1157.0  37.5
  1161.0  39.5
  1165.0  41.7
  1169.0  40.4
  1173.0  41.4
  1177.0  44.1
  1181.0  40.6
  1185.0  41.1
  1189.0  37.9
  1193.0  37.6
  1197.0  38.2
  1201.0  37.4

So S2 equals 3.36 km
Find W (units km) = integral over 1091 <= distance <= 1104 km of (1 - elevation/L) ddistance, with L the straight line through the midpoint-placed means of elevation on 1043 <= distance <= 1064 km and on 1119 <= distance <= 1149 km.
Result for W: -1.3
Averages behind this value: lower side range 34.2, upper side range 36.4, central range 39.1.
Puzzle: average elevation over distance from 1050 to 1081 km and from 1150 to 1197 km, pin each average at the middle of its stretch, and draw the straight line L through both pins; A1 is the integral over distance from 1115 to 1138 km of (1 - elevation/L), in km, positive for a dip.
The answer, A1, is 1.7 km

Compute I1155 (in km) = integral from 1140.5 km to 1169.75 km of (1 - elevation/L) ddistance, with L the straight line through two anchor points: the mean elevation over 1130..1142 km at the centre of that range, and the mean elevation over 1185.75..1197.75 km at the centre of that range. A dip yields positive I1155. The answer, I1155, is -1.7 km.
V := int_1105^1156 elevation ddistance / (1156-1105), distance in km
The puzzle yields 36.9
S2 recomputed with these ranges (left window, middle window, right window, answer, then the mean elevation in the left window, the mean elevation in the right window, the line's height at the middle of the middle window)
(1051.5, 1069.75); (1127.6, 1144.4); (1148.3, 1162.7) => 1.1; 36.1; 39.1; 38.5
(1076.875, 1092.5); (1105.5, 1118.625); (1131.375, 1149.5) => 0.3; 38.1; 36.7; 37.4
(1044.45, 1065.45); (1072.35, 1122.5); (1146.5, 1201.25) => -1.8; 34.6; 39.8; 36.5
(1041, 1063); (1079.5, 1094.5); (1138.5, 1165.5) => -1.1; 34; 38.5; 35.6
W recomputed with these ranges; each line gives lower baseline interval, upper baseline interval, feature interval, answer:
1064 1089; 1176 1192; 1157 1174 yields -0.09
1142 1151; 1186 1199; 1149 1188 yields -2.80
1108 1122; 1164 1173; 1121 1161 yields 1.50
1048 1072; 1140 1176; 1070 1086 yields -0.82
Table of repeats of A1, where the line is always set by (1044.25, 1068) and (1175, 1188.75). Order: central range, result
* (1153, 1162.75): 0.3 km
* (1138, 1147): 0.7 km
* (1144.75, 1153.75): 0.2 km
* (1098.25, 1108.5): -0.1 km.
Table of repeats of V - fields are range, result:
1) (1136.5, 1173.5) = 38.8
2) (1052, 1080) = 36.8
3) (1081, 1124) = 37.8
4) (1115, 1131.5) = 35.6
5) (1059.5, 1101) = 38.3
